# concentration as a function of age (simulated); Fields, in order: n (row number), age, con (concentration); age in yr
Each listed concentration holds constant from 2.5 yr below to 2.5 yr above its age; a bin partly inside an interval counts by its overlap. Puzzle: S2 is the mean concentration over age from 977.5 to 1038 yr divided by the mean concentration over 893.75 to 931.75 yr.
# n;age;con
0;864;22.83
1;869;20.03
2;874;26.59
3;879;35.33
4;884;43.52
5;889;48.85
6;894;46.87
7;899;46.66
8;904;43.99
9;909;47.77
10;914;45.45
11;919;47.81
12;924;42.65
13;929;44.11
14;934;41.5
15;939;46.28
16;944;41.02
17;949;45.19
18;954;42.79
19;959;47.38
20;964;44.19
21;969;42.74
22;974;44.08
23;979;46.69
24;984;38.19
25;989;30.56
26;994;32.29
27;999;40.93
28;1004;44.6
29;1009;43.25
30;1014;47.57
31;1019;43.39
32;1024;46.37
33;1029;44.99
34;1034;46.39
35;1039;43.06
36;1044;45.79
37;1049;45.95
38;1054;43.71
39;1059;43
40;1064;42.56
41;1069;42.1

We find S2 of 0.92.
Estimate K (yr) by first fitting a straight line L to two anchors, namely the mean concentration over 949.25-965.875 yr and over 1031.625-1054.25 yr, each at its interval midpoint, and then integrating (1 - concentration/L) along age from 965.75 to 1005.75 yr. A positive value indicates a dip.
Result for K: 4.4 yr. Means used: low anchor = 44.9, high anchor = 45.1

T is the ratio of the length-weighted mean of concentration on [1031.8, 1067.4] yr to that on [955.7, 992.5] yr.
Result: 1.1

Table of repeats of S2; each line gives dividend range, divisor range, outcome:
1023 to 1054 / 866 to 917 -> 1.12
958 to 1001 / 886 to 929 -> 0.88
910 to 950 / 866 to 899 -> 1.19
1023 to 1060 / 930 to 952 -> 1.03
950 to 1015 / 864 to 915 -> 1.06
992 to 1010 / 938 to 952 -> 0.92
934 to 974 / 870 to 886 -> 1.32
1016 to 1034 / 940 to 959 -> 1.03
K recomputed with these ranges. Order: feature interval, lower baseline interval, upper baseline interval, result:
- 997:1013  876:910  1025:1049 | 0.57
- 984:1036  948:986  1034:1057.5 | 3.03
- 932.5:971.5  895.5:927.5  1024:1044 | 1.34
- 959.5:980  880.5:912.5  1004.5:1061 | 0.36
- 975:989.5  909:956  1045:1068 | 1.30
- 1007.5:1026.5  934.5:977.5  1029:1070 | -0.46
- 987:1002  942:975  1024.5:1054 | 3.18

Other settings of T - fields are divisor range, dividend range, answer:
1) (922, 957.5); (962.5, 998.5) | 0.91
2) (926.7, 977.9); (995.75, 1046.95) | 1.01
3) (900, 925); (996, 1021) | 0.96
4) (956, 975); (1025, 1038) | 1.02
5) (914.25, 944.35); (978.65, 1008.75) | 0.87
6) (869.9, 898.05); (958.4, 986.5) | 1.11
